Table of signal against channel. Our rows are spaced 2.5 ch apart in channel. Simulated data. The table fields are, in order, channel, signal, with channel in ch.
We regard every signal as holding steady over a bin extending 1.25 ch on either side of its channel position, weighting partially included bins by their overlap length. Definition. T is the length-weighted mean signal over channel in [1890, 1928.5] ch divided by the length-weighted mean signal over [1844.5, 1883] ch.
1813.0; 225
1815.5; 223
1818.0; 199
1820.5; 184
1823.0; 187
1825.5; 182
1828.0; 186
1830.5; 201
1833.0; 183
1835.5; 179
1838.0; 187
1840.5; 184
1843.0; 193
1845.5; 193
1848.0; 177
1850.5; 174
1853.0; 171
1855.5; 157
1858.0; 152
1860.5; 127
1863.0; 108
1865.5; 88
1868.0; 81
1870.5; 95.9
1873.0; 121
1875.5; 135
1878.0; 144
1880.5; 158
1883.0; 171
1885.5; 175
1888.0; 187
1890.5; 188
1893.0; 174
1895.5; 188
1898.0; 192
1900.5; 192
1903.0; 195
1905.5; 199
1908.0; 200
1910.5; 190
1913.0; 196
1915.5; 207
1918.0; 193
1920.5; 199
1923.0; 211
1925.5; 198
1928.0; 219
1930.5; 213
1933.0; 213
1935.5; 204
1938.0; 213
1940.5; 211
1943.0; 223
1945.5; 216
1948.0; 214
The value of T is 1.4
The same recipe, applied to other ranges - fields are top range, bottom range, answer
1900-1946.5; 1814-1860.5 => 1.12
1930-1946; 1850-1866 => 1.52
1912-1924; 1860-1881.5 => 1.72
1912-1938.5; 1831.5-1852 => 1.12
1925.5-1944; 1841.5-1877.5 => 1.50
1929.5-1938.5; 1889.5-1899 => 1.14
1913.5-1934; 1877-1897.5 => 1.18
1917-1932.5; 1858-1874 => 1.93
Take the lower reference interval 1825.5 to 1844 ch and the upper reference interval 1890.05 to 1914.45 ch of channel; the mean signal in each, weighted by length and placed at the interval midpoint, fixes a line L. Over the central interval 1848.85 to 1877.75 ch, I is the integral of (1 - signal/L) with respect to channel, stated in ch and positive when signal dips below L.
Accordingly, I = 9.1 ch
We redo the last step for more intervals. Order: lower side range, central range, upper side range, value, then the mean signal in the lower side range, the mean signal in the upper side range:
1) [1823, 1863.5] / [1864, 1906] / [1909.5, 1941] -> 7.5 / 174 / 205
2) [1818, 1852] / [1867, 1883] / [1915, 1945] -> 5.6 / 186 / 209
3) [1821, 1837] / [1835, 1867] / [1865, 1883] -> -0.7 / 186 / 122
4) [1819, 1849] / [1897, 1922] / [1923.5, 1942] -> 1.0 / 187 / 210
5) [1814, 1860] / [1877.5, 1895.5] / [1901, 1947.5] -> 2.1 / 183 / 205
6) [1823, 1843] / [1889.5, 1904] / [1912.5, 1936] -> 0.9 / 186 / 206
